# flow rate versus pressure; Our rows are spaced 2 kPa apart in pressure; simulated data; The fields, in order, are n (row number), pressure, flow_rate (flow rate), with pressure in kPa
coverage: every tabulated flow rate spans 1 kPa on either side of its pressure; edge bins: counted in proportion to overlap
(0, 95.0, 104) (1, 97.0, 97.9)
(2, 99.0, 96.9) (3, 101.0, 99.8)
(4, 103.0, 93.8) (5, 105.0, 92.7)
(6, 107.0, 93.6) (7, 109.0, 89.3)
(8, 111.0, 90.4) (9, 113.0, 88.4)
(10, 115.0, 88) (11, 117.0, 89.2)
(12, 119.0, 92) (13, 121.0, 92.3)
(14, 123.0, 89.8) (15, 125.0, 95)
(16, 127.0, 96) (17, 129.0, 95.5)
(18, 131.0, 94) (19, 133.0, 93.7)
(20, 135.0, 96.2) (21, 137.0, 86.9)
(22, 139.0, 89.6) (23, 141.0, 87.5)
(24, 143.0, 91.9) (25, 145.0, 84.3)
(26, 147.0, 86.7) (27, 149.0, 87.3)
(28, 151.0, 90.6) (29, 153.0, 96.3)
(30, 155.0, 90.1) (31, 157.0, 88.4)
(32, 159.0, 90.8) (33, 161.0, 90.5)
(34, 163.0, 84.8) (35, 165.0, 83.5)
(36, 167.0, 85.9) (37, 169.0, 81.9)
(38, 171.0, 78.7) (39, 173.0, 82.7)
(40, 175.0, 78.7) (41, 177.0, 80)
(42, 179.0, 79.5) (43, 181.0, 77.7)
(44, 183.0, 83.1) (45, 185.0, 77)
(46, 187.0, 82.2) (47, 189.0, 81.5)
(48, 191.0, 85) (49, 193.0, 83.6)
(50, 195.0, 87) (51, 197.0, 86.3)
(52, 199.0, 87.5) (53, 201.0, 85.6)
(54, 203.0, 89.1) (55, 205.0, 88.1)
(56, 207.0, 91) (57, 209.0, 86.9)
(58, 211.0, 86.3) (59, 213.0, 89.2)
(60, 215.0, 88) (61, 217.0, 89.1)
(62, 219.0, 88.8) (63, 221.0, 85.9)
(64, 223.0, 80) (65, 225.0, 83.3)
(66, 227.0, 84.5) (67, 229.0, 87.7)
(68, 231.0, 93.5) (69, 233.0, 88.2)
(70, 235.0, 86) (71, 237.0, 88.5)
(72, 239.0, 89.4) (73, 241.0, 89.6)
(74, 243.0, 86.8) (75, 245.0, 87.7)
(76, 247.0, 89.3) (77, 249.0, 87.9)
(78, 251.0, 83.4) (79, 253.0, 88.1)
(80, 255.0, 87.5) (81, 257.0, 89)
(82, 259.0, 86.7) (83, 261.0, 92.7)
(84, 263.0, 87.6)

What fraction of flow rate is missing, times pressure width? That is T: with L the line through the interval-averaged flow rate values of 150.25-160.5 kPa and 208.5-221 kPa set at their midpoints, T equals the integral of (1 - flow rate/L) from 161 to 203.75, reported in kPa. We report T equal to 3.2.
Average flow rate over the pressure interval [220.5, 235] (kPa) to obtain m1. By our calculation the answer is 86.2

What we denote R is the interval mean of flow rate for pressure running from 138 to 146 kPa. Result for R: 88.3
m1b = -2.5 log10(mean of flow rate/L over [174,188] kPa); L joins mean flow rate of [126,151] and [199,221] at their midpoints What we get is 0.12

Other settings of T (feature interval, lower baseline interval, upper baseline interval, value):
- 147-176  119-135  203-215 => 1.6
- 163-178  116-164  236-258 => 1.4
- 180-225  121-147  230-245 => 2.2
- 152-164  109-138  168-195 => -0.7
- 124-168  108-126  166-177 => -2.3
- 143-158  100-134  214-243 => 0.3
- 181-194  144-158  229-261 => 1.0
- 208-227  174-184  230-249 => -0.2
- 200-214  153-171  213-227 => -0.3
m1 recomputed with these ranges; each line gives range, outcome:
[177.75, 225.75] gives 85.1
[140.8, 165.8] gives 88.7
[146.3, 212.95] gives 85.3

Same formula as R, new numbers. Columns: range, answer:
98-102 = 98.3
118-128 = 93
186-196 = 83.9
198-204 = 87.4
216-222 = 87.9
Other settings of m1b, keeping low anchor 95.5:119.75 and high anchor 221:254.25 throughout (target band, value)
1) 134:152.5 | 0.03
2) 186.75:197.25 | 0.06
